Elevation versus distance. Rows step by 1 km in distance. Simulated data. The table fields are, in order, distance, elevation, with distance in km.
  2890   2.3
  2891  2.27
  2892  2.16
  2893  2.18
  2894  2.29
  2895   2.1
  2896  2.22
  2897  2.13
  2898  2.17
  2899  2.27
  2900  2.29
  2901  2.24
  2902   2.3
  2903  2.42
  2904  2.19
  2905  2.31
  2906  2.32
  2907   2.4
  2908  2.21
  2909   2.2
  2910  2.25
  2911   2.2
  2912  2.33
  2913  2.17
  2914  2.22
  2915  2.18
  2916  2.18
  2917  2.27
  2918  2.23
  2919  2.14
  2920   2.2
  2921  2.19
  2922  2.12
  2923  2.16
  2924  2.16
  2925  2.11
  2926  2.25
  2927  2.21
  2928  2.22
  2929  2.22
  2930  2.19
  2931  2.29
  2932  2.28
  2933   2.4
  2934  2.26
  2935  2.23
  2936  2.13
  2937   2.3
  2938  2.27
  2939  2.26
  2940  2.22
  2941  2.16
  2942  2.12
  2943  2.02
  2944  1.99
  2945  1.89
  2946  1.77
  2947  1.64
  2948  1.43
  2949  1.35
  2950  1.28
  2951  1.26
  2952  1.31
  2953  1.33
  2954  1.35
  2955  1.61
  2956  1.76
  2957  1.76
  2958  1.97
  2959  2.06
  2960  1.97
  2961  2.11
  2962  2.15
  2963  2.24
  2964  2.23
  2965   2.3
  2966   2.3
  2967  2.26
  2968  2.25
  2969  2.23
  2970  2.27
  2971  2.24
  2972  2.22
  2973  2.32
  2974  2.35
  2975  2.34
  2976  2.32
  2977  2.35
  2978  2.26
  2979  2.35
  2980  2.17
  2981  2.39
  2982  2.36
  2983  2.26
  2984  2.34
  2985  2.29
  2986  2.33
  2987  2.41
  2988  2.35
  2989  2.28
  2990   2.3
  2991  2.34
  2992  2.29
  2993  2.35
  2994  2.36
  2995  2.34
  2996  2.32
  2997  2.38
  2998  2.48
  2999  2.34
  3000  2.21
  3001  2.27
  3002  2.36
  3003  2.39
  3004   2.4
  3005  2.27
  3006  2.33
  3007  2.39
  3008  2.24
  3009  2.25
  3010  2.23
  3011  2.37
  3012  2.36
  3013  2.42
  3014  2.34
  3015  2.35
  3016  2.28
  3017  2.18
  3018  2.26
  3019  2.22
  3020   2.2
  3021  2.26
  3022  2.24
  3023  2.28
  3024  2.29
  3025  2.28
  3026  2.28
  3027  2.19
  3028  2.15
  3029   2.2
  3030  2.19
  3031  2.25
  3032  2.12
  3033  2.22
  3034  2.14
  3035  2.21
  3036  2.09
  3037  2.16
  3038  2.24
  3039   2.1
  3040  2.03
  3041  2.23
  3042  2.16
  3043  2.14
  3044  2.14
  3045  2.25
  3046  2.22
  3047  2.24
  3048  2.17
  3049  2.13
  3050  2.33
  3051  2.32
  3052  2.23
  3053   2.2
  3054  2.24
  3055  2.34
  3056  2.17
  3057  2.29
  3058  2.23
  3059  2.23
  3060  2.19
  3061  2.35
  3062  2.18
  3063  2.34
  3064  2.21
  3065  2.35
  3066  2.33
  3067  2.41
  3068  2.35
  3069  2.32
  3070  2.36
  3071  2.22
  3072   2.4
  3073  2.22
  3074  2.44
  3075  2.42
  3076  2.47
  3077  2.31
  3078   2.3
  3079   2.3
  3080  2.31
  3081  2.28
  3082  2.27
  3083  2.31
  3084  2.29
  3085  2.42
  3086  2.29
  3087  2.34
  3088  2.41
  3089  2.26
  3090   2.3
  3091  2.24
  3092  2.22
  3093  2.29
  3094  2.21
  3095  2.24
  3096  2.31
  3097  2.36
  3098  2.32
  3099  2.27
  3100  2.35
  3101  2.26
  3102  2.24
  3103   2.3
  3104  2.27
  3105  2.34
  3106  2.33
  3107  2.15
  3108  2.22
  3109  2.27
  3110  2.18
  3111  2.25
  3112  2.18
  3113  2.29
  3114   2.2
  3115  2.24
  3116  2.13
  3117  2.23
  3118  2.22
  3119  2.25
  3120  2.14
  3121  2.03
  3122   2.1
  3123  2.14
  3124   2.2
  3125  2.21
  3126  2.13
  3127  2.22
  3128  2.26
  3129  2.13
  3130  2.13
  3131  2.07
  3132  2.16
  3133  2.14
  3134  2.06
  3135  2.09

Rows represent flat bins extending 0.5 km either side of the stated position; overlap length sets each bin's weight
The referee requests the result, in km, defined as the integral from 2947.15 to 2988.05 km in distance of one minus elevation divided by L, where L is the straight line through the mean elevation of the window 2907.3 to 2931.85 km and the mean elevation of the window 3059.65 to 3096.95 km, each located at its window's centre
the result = 3.4 km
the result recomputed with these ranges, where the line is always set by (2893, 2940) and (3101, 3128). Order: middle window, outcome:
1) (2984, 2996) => -0.6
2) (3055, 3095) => -1.6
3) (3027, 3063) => 0.2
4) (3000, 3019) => -0.8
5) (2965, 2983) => -0.5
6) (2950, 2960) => 2.8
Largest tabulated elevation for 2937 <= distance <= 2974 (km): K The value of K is 2.35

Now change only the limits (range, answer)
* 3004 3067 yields 2.42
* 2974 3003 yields 2.48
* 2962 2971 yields 2.3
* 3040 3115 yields 2.47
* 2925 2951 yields 2.4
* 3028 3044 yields 2.25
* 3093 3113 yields 2.36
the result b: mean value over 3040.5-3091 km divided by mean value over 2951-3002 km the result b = 1.0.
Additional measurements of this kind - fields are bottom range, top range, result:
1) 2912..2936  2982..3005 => 1.06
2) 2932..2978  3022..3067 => 1.10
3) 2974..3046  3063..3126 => 1.00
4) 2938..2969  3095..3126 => 1.18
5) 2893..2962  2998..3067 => 1.08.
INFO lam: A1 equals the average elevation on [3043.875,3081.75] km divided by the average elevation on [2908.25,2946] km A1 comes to 1.04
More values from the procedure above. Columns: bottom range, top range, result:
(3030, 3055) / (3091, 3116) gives 1.03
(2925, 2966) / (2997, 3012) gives 1.18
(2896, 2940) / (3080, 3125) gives 1.01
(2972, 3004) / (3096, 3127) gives 0.96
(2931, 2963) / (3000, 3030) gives 1.20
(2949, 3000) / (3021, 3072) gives 1.04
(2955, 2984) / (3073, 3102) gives 1.05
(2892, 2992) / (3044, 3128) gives 1.06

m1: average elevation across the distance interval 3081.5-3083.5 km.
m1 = 2.29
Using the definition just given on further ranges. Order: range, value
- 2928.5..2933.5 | 2.28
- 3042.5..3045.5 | 2.18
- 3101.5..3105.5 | 2.29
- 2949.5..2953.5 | 1.29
